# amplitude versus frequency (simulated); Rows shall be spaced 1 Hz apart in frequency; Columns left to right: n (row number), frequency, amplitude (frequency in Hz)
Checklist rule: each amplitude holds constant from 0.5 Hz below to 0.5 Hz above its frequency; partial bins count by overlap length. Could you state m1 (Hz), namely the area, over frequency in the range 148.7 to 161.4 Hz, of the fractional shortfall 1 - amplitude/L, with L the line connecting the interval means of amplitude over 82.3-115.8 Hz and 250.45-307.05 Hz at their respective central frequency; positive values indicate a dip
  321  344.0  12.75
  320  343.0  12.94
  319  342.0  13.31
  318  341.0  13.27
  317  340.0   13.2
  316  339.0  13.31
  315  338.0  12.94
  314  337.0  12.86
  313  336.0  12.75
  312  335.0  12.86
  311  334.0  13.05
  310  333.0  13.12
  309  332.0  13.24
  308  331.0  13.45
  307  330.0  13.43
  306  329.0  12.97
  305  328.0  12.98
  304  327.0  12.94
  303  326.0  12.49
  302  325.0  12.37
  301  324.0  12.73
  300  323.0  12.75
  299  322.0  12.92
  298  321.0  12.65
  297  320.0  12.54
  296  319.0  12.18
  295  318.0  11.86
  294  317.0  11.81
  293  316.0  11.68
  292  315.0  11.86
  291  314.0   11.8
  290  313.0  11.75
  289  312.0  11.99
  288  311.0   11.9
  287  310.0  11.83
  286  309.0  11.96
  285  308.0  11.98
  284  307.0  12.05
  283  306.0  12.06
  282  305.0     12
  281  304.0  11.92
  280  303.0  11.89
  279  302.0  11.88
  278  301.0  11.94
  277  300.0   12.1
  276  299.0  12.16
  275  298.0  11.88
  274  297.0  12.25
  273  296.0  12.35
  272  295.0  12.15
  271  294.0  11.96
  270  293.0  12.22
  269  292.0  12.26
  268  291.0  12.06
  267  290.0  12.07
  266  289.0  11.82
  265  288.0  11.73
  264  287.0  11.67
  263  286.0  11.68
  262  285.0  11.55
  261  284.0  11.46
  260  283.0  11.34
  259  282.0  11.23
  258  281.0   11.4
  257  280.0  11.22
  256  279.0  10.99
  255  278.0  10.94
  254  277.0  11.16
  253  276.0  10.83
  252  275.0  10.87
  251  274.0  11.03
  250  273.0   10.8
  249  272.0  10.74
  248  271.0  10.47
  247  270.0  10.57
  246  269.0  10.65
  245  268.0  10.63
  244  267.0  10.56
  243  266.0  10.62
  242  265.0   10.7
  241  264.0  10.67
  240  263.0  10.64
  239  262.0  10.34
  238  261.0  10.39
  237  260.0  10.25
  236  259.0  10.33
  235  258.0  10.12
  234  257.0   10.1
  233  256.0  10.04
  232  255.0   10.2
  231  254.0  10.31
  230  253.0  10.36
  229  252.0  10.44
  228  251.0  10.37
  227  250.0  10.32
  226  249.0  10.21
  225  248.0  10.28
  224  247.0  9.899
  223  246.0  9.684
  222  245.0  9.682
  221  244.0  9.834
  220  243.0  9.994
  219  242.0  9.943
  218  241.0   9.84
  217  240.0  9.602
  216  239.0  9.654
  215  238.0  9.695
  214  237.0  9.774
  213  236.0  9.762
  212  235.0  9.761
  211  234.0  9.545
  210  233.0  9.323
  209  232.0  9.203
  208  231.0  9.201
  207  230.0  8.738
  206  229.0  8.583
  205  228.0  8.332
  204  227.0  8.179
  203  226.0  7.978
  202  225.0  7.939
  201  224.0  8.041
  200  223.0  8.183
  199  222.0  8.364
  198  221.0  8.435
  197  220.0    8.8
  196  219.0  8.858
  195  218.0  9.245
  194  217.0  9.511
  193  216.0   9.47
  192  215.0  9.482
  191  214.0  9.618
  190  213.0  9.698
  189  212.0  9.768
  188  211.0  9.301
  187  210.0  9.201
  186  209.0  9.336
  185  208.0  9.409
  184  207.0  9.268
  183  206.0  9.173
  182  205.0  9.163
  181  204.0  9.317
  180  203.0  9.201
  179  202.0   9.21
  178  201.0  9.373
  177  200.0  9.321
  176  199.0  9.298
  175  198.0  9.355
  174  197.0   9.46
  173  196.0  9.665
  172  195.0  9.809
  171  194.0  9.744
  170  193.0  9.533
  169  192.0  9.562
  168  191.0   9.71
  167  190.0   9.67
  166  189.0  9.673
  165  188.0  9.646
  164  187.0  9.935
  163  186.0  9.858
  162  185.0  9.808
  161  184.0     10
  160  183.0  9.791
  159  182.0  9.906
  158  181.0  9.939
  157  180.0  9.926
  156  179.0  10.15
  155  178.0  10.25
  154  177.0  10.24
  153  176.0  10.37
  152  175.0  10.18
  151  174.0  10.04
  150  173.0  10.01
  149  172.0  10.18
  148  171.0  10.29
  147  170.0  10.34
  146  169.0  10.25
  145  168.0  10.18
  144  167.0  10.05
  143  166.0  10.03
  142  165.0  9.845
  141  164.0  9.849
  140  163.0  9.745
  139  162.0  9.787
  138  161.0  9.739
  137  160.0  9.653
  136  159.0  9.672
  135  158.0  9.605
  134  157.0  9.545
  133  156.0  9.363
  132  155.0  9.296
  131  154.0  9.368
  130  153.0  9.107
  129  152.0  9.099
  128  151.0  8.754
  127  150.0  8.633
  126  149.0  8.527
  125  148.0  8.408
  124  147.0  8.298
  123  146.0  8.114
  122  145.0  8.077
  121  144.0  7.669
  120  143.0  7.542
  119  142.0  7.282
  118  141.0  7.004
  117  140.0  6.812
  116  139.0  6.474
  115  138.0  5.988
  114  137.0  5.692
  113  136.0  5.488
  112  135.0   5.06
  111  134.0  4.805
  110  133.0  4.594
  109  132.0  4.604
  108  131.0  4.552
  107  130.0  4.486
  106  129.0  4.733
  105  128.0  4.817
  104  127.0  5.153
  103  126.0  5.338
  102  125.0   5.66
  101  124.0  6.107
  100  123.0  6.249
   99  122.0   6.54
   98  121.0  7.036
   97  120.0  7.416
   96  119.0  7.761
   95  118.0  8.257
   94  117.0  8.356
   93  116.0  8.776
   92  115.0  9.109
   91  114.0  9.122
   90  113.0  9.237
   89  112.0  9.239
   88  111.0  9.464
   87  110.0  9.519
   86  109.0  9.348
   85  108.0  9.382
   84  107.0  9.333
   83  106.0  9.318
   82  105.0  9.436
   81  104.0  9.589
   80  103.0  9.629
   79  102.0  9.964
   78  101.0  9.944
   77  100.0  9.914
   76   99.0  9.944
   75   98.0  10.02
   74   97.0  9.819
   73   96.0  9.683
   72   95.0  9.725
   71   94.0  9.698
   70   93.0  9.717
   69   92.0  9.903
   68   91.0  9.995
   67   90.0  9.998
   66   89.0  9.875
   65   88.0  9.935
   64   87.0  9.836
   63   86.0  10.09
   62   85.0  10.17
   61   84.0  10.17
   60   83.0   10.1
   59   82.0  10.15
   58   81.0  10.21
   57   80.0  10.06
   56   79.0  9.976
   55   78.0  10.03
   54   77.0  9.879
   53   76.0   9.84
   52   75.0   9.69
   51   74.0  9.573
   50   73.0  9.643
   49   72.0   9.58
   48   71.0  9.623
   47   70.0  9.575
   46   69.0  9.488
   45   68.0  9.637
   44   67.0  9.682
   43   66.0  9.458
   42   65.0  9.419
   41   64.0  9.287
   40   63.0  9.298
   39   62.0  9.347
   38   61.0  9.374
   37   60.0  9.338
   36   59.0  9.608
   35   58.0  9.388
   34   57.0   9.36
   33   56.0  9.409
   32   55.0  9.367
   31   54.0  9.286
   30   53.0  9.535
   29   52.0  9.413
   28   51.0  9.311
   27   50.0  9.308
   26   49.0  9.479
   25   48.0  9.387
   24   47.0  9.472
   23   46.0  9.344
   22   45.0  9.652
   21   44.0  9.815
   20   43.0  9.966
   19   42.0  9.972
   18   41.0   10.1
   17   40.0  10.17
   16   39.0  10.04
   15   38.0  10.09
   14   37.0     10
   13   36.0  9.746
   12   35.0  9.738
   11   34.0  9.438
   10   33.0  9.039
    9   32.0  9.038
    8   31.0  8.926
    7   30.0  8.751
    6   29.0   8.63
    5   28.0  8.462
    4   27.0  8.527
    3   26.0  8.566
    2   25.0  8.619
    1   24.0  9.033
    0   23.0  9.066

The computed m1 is 1.1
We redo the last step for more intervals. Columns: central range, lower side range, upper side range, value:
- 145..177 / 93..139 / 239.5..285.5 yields -3.5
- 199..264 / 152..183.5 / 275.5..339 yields 8.4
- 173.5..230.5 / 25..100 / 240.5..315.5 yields 6.5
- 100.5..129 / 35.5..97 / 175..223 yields 4.5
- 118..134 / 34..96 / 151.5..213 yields 6.6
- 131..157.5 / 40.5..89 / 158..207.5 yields 6.4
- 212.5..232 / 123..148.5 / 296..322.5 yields 0.6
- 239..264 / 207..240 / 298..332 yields -0.2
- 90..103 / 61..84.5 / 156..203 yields -0.2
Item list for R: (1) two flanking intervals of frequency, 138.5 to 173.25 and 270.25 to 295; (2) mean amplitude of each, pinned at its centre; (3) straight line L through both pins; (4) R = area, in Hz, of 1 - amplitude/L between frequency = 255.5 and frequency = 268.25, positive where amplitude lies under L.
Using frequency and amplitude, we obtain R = 0.7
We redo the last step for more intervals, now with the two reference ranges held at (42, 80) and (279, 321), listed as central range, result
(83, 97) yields -0.1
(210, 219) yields 1.3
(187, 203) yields 1.9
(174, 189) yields 1.0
